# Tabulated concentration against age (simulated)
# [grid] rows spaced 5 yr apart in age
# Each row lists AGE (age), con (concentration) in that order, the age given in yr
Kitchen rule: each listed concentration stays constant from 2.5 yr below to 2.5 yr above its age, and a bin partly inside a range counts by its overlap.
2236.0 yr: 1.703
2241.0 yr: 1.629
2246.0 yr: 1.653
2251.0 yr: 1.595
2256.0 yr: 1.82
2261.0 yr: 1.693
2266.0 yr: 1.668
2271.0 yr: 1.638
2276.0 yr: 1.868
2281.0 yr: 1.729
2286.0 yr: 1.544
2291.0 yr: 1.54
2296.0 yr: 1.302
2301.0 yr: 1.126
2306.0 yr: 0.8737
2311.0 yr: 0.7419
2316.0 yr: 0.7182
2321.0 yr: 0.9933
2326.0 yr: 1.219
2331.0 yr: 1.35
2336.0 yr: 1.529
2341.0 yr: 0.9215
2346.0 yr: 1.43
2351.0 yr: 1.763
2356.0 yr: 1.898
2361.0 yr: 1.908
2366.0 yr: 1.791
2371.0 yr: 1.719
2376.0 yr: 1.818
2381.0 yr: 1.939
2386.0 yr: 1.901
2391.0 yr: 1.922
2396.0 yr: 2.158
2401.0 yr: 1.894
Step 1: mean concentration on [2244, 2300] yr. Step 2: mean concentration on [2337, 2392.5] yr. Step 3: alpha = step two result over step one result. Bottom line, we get 1.1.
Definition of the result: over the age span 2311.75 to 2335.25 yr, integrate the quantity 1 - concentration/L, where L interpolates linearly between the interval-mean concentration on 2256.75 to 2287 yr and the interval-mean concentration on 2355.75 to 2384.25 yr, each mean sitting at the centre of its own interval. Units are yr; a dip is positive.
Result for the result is 9.24 yr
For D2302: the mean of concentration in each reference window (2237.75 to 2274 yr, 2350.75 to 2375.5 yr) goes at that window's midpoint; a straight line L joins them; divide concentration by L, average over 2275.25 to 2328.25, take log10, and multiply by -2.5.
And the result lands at 0.38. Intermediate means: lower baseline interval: 1.67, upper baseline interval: 1.82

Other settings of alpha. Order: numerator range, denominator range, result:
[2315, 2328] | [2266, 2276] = 0.59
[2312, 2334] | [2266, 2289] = 0.63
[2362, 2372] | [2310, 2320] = 2.32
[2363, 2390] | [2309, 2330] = 1.93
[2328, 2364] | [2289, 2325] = 1.48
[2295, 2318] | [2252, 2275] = 0.55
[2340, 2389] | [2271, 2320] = 1.35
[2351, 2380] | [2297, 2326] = 1.94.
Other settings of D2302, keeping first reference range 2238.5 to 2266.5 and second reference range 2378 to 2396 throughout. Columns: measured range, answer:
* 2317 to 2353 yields 0.395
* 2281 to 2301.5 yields 0.210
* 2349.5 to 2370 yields 0.035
